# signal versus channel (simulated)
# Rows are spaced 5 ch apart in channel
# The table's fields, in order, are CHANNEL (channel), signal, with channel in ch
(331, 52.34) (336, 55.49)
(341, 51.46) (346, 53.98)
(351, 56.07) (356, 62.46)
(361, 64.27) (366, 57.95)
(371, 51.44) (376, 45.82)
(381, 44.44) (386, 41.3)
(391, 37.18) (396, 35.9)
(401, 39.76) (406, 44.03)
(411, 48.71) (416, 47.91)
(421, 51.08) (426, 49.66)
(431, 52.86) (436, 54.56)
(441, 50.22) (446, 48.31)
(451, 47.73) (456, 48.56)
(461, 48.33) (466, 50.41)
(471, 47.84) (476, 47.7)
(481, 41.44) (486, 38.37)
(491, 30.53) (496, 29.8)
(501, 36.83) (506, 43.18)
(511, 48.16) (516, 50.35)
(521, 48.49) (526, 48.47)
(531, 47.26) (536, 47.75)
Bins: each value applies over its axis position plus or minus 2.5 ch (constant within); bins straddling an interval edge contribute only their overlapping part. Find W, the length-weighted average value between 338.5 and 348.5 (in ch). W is 52.7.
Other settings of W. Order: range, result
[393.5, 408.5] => 39.9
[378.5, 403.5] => 39.7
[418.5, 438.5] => 52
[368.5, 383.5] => 47.2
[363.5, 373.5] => 54.7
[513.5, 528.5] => 49.1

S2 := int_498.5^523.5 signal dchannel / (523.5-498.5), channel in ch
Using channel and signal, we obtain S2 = 45.4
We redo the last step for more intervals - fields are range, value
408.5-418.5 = 48.3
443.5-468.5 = 48.7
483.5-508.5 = 35.7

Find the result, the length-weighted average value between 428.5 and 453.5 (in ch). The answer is 50.7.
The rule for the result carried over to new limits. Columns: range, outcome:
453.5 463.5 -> 48.4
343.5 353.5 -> 55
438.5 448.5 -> 49.3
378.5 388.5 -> 42.9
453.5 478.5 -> 48.6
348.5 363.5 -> 60.9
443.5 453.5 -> 48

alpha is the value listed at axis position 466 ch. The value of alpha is 50.41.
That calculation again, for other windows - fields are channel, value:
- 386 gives 41.3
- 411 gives 48.71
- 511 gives 48.16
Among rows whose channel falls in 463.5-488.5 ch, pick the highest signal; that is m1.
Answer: 50.41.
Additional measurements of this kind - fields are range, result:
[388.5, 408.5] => 44.03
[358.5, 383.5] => 64.27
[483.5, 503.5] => 38.37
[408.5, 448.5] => 54.56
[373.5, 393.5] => 45.82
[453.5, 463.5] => 48.56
